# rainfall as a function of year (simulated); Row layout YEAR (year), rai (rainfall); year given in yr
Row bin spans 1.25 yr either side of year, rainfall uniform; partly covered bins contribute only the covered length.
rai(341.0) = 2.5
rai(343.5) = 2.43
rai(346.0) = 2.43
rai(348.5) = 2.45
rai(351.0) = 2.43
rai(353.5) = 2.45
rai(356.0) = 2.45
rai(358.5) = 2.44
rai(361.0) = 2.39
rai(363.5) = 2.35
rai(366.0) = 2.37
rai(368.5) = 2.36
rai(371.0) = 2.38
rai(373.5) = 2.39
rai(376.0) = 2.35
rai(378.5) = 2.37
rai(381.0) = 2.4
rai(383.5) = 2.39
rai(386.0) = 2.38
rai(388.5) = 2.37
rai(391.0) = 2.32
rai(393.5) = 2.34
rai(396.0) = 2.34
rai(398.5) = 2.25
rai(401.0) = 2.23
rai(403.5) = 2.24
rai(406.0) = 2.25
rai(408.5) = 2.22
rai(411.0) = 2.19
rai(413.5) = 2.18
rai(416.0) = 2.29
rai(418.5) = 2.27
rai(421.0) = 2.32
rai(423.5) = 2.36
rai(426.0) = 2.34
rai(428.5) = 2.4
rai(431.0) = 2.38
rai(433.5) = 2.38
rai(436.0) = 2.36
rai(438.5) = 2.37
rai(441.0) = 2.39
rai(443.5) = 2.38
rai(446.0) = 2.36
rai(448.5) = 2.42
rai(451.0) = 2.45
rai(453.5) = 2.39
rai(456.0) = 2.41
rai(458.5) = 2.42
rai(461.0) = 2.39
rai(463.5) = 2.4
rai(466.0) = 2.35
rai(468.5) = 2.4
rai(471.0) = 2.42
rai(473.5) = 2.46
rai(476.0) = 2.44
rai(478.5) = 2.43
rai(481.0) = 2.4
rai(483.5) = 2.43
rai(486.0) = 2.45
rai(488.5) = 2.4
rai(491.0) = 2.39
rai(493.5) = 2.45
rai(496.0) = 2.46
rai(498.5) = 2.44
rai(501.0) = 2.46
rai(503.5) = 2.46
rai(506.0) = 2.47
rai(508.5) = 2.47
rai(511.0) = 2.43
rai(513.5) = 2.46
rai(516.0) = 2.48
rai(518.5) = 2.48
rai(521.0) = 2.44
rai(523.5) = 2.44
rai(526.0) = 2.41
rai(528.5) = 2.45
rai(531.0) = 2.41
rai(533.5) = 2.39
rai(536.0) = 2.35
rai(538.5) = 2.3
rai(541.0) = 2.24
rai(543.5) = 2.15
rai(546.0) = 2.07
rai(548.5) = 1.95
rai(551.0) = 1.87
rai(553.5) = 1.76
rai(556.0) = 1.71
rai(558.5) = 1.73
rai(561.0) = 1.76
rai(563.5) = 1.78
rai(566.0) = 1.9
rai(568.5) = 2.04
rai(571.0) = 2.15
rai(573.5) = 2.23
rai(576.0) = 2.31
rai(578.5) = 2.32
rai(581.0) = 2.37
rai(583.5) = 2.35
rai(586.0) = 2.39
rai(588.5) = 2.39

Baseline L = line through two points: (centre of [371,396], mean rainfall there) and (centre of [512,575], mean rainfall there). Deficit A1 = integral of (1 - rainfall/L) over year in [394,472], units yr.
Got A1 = -1.3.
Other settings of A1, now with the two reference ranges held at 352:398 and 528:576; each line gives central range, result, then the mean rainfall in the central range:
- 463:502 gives -4.2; 2.42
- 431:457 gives -1.5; 2.39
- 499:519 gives -3.0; 2.46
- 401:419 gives 0.7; 2.23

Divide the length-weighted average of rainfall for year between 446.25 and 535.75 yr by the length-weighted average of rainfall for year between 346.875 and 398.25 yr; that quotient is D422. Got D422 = 1.02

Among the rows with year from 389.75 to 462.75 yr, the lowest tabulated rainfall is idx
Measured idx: 2.18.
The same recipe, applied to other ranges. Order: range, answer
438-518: 2.35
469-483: 2.4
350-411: 2.19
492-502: 2.44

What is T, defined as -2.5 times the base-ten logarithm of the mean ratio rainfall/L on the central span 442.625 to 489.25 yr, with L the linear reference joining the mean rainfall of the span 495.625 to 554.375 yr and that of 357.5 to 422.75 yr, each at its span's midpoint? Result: -0.04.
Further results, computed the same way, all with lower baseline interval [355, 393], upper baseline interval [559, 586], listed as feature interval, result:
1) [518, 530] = -0.12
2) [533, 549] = -0.02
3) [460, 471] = -0.06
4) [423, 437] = -0.03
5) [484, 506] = -0.10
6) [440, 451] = -0.05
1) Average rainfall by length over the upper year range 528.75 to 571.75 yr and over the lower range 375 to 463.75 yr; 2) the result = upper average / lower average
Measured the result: 0.9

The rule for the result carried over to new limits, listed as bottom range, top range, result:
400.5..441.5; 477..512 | 1.06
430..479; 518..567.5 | 0.89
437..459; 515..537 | 1.01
